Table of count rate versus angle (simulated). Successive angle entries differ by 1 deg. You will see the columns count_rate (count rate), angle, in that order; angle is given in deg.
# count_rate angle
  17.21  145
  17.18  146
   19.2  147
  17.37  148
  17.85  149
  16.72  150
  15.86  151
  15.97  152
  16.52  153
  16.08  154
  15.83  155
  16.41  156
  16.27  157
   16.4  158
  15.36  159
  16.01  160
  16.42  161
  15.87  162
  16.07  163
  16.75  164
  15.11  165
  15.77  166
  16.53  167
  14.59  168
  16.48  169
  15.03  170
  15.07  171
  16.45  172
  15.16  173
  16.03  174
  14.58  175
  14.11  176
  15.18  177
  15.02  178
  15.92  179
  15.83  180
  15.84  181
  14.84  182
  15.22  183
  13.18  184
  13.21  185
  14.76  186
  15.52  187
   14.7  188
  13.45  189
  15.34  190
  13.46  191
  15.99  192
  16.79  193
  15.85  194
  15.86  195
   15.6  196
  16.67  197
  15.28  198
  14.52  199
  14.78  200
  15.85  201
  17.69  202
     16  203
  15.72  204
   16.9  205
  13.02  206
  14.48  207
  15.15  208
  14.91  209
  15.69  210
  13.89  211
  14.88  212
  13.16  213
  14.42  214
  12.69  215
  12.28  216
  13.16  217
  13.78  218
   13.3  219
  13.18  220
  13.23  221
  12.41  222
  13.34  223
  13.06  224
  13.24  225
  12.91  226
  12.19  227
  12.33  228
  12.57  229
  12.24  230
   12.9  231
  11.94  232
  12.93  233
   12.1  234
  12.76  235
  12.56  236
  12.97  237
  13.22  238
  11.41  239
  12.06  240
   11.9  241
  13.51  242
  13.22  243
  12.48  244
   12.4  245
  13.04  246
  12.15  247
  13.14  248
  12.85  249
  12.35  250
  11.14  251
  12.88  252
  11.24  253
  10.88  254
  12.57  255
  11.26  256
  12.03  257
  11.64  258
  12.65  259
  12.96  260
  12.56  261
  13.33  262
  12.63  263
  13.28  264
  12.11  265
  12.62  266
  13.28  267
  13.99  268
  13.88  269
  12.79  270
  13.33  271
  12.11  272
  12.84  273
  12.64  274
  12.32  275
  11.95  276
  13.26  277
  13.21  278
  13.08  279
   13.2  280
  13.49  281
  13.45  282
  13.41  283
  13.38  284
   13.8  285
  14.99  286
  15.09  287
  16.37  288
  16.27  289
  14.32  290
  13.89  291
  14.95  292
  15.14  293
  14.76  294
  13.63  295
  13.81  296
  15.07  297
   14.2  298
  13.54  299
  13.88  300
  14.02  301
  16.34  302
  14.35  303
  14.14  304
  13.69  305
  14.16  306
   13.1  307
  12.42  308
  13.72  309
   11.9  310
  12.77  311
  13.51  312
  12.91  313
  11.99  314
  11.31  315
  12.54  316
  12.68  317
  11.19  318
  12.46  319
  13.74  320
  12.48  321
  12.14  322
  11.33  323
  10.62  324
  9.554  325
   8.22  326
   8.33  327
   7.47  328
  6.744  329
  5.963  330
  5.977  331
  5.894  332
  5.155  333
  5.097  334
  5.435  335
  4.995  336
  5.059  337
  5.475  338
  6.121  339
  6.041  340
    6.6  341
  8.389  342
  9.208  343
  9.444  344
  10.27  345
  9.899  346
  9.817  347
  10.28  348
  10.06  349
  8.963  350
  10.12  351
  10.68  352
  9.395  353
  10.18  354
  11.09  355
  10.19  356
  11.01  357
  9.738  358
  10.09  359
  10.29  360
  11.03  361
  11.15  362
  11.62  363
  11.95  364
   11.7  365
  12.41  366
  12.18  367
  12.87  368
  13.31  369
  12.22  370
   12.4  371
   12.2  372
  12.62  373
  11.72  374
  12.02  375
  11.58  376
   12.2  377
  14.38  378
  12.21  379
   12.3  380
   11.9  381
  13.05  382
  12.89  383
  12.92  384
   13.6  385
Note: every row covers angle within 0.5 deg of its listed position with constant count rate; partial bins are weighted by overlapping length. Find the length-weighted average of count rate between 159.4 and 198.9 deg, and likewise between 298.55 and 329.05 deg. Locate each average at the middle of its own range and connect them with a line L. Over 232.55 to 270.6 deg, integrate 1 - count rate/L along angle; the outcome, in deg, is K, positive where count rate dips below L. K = 3.1 deg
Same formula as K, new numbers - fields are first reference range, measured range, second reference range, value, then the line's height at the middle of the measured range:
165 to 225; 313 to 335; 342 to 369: 3.7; 11.4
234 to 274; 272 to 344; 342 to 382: 1.9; 11.9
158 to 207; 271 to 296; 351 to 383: -0.9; 13.4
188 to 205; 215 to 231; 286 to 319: 2.4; 15.1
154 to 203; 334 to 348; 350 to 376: 5.1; 11.8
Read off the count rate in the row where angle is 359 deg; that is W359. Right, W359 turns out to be 10.09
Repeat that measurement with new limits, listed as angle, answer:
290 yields 14.32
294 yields 14.76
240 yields 12.06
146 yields 17.18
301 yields 14.02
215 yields 12.69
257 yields 12.03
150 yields 16.72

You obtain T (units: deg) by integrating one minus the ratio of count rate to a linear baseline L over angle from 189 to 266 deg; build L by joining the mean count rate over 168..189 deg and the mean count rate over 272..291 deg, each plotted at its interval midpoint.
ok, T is 5.2 deg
